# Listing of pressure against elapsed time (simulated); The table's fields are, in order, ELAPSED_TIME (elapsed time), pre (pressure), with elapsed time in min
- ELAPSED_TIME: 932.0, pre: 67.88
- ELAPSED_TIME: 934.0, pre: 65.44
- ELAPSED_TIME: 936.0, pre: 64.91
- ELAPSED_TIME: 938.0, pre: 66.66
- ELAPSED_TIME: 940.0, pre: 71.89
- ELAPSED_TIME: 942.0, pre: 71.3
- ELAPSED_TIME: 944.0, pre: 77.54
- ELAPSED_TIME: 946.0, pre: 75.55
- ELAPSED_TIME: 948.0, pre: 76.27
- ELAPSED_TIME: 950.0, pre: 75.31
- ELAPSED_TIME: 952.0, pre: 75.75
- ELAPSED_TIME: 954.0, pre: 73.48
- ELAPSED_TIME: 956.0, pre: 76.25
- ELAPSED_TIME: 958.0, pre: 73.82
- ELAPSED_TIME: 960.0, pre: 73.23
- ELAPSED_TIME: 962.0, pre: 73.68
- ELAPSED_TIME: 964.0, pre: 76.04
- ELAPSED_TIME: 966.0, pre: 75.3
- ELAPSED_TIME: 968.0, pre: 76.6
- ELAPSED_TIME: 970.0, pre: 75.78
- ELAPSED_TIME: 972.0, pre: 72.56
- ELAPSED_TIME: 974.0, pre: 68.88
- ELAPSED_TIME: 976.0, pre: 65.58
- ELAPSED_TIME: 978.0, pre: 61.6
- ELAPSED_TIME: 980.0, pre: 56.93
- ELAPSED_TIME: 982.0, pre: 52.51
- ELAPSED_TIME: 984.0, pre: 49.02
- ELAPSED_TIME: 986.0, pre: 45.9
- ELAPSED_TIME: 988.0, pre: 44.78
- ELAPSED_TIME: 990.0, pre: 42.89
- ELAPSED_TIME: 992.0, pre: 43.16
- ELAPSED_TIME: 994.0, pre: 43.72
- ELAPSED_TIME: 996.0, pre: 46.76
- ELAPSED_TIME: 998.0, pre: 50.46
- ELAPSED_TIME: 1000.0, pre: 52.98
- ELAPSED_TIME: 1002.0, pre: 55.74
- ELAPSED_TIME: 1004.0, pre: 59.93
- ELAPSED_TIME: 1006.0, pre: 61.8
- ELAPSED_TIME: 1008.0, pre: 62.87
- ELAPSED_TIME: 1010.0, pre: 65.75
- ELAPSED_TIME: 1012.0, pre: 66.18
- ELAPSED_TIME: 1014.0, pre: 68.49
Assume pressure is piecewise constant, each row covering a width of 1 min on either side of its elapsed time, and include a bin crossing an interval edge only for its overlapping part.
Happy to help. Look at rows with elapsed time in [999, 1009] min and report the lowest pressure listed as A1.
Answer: 52.98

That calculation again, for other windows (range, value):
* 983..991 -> 42.89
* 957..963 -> 73.23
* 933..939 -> 64.91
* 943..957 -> 73.48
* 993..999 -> 43.72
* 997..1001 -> 50.46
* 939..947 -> 71.3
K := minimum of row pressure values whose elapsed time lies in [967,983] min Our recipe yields 52.51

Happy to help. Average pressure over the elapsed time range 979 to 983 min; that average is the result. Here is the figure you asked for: 54.7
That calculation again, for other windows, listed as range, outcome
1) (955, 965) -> 74.6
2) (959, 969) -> 75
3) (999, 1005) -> 56.2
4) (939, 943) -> 71.6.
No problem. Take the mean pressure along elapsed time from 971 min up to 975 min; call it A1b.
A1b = 70.7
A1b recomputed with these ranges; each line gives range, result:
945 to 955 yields 75.3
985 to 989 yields 45.3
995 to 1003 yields 51.5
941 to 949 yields 75.2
